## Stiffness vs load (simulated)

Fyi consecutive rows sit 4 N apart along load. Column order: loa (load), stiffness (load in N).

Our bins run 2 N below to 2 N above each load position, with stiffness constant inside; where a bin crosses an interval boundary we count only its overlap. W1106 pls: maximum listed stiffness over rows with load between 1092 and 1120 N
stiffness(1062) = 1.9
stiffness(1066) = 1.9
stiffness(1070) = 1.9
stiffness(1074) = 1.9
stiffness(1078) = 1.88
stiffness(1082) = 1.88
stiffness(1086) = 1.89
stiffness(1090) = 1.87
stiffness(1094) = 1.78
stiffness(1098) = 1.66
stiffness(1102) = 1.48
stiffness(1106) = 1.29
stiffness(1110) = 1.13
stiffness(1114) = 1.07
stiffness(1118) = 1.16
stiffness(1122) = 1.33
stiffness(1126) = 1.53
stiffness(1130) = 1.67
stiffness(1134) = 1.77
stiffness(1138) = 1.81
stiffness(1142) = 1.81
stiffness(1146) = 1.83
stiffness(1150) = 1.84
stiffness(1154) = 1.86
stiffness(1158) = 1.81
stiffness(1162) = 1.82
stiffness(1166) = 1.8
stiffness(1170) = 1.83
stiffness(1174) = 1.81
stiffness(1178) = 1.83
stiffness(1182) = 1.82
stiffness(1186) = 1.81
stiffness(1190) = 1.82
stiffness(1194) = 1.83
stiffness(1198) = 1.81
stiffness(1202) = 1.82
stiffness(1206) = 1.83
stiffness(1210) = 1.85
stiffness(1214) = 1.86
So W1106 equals 1.78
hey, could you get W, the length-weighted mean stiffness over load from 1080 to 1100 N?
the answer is 1.82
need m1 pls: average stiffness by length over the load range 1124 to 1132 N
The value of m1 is 1.6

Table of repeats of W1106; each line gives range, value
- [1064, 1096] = 1.9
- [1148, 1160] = 1.86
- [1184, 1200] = 1.83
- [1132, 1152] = 1.84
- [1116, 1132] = 1.67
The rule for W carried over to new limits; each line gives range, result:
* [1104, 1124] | 1.2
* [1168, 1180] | 1.82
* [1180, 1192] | 1.82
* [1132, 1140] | 1.79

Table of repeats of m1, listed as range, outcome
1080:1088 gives 1.88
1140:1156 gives 1.83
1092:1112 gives 1.47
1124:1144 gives 1.72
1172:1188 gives 1.82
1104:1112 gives 1.21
